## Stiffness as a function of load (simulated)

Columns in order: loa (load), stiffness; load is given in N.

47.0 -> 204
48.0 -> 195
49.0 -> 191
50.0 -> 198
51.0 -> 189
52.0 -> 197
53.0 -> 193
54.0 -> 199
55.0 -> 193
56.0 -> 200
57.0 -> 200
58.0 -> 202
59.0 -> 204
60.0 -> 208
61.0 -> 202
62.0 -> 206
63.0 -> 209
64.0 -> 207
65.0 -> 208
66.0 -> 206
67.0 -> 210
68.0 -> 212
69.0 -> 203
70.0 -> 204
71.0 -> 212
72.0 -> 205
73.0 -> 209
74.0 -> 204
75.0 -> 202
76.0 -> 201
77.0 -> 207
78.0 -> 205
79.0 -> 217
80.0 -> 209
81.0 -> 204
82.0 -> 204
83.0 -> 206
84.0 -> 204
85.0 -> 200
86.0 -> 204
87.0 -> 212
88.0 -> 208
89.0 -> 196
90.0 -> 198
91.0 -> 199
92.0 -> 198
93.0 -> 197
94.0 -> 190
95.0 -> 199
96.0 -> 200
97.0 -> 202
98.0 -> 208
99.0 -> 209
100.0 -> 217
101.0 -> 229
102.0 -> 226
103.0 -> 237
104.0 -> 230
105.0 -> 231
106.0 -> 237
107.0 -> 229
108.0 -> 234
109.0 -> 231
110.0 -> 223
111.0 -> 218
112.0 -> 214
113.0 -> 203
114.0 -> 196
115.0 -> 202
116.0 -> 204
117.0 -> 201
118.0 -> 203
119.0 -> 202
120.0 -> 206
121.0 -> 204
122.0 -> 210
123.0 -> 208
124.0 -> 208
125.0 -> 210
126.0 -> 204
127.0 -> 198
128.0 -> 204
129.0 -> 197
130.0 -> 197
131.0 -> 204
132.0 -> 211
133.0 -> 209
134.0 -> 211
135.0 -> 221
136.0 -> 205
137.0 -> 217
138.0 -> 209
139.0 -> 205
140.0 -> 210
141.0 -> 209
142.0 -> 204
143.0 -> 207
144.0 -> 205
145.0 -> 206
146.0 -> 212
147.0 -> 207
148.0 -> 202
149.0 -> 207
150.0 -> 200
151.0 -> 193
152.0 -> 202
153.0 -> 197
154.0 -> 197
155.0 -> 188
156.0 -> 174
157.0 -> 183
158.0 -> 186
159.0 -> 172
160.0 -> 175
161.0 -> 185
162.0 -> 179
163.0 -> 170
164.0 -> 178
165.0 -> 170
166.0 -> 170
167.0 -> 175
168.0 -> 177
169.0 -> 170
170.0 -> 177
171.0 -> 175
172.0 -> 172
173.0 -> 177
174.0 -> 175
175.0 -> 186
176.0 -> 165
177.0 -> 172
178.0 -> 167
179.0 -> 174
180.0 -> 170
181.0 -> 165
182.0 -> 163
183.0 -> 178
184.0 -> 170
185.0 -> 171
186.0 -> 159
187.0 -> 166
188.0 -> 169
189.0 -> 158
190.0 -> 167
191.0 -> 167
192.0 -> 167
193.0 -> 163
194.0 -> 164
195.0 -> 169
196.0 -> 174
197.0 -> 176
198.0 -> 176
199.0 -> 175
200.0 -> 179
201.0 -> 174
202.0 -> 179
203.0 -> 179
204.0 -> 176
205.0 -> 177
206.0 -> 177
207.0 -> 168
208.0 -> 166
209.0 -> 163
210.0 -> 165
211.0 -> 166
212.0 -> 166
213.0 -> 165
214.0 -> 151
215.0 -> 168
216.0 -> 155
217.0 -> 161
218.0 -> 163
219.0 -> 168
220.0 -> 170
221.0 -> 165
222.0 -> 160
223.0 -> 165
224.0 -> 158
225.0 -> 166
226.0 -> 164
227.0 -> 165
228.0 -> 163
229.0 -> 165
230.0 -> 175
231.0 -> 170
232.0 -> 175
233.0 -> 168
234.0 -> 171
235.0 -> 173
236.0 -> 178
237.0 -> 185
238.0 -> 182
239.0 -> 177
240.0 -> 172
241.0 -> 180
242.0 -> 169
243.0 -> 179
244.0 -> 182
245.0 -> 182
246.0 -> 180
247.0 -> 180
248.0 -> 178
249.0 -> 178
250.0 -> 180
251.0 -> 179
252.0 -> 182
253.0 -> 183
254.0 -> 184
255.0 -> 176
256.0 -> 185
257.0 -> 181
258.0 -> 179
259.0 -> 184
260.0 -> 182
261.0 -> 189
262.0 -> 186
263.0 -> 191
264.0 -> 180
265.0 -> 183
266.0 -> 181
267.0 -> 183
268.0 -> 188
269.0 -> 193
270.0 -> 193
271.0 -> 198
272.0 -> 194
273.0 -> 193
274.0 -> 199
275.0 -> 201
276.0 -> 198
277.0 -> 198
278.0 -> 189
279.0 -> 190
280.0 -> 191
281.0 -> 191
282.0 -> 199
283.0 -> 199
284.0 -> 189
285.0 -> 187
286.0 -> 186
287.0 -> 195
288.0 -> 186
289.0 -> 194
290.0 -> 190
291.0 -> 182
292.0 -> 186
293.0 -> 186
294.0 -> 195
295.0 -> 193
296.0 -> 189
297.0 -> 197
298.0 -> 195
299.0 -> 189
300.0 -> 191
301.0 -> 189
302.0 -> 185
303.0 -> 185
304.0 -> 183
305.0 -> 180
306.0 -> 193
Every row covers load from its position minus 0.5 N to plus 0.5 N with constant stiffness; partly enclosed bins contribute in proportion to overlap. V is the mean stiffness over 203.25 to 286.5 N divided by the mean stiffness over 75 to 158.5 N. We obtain 0.86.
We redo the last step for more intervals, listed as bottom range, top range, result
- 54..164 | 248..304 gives 0.92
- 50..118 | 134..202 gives 0.88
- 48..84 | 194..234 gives 0.83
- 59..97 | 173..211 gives 0.83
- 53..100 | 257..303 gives 0.93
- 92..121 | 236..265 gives 0.85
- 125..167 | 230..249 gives 0.90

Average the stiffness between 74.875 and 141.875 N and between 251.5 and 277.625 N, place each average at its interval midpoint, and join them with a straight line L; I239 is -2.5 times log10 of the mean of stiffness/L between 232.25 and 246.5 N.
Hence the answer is 0.08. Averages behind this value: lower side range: 209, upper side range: 188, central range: 177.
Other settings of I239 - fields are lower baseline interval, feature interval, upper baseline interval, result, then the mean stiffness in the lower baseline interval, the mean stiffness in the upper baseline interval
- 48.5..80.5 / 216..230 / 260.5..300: 0.183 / 204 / 191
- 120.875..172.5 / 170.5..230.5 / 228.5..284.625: 0.129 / 195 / 184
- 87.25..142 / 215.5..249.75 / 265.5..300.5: 0.152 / 210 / 192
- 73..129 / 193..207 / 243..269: 0.105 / 209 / 182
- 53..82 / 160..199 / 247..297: 0.145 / 205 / 188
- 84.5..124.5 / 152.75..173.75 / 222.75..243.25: 0.085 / 211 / 171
